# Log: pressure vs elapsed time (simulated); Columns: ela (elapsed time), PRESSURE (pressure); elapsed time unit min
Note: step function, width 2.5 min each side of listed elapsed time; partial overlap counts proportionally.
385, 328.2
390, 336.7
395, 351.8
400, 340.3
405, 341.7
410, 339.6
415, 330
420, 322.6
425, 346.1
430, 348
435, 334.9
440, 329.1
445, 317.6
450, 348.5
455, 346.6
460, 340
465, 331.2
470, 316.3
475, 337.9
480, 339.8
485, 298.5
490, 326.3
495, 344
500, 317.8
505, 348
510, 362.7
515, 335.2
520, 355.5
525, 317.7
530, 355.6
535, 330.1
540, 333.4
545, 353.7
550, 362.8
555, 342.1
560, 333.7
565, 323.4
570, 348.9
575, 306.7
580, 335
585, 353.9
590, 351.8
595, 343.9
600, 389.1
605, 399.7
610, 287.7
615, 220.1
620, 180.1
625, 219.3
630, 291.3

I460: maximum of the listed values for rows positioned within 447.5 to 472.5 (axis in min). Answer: 348.5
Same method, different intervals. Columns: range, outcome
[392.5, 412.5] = 351.8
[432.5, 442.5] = 334.9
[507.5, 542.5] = 362.7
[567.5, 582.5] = 348.9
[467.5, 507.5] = 348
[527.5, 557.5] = 362.8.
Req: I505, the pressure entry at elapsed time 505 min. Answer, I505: 348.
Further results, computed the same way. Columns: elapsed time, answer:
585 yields 353.9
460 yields 340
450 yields 348.5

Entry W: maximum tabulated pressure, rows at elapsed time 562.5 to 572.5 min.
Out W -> 348.9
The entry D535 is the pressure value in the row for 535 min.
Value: 330.1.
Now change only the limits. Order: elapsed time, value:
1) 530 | 355.6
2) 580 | 335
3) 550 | 362.8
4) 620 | 180.1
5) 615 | 220.1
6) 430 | 348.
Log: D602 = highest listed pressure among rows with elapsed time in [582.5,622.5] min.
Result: 399.7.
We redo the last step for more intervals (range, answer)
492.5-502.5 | 344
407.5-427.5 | 346.1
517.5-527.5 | 355.5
